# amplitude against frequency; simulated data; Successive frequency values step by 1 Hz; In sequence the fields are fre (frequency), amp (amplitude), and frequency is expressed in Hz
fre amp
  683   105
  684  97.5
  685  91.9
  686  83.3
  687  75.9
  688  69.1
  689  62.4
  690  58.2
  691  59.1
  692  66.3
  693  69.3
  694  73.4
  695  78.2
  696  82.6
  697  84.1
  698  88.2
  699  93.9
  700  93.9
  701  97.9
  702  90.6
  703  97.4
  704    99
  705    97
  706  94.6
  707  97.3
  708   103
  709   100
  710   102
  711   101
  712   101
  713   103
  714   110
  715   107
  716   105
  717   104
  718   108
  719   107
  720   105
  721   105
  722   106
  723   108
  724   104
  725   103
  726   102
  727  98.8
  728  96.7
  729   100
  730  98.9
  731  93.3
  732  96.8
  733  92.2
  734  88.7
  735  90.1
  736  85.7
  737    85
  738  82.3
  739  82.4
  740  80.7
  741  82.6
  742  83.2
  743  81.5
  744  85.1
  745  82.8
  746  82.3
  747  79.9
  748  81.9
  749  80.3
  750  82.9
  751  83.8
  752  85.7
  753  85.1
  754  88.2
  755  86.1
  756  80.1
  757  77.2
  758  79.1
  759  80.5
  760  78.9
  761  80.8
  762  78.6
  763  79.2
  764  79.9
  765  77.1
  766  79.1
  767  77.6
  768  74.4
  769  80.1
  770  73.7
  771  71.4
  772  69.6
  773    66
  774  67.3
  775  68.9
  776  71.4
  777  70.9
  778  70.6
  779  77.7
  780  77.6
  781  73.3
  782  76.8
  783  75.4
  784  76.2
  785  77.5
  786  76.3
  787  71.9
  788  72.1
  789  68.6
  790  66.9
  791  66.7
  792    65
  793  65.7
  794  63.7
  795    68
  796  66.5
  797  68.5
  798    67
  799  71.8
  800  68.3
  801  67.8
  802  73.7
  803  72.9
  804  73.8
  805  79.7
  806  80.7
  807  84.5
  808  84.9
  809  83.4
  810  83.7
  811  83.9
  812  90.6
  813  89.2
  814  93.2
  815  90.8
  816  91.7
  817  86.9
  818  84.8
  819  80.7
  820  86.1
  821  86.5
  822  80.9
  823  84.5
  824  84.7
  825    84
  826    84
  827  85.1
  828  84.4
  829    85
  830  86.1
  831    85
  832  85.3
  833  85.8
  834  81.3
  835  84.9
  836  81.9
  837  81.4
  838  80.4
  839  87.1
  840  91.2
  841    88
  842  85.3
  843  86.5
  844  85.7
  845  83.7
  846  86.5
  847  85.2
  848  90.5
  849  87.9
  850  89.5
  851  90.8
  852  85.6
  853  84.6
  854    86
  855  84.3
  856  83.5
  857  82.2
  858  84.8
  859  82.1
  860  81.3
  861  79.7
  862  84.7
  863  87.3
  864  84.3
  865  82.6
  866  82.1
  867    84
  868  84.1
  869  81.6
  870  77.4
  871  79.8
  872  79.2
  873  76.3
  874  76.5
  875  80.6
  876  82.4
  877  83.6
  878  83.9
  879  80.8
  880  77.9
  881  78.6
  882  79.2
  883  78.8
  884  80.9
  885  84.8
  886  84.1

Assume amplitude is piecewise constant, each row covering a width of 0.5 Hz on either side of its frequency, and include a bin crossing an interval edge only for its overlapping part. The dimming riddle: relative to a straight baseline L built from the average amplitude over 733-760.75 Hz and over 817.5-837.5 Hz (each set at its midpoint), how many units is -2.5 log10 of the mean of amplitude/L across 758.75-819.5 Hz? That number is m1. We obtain 0.105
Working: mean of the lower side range 83.2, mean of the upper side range 84.1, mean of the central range 76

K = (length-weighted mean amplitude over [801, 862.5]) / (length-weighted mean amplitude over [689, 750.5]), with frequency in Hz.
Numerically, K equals 0.92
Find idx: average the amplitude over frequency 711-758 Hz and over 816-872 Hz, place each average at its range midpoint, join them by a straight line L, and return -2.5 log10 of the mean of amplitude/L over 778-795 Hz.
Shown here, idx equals 0.230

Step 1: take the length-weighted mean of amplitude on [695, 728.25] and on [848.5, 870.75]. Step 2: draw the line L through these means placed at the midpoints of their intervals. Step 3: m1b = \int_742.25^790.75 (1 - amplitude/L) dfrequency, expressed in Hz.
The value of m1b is 8.60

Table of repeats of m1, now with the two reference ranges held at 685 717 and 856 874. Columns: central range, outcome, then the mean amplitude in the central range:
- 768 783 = 0.178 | 72.7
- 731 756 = 0.027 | 84.9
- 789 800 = 0.255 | 67.1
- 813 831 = -0.029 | 85.9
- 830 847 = -0.027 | 85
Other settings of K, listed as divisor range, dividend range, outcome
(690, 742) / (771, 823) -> 0.81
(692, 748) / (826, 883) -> 0.89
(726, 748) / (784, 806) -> 0.80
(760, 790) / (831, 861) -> 1.14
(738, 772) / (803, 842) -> 1.05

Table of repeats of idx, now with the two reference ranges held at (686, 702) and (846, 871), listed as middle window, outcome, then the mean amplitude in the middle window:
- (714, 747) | -0.20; 94.8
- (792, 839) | 0.03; 80.6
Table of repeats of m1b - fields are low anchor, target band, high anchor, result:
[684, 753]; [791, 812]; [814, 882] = 3.0 Hz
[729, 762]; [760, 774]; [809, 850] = 1.5 Hz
